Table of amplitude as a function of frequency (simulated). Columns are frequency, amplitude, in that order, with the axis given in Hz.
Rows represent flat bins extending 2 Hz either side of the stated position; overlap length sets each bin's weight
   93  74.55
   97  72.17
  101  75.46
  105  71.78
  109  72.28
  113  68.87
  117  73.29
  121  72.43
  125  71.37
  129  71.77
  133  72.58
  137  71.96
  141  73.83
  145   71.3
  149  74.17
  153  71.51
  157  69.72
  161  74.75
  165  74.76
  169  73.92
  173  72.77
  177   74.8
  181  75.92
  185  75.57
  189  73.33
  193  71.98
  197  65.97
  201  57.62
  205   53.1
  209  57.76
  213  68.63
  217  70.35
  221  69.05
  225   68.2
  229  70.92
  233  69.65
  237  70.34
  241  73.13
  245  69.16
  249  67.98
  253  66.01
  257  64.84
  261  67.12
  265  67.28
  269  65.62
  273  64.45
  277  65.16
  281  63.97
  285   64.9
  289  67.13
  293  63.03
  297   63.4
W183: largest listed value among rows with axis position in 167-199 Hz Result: 75.92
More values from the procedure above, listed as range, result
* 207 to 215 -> 68.63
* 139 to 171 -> 74.76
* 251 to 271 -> 67.28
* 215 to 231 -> 70.92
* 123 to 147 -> 73.83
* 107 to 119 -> 73.29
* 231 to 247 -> 73.13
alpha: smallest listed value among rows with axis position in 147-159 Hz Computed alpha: 69.72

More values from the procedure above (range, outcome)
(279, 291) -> 63.97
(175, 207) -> 53.1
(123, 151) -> 71.3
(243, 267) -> 64.84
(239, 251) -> 67.98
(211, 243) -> 68.2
